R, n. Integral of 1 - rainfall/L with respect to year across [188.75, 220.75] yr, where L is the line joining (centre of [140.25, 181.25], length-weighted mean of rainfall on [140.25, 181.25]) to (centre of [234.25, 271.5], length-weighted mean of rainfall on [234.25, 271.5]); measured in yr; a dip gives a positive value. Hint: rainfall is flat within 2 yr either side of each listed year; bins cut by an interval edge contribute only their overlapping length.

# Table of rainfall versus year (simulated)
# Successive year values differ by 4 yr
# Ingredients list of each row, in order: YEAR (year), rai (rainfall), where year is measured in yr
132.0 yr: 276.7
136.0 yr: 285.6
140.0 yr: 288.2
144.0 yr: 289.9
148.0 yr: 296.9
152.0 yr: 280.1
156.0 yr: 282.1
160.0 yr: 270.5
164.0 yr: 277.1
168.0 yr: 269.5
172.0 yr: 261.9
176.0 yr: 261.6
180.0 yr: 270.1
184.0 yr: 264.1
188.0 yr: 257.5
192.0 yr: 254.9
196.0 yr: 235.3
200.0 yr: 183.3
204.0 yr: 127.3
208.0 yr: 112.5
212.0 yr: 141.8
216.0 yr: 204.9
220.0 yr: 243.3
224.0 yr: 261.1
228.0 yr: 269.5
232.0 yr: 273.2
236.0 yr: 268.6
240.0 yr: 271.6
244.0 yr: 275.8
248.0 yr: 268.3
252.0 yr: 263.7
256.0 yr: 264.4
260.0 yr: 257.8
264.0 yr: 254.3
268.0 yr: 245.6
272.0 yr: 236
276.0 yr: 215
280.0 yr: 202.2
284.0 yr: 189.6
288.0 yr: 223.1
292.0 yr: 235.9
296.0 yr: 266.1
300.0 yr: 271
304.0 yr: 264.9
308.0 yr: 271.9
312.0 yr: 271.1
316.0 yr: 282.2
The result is 9.7 yr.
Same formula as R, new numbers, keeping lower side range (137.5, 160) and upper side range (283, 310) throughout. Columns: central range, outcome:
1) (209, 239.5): 3.6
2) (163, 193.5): 1.5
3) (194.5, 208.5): 5.4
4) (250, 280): 1.3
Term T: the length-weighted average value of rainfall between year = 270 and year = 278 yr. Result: 226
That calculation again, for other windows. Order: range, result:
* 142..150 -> 293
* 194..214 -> 160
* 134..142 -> 287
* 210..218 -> 173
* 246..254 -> 266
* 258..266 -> 256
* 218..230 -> 258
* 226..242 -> 271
